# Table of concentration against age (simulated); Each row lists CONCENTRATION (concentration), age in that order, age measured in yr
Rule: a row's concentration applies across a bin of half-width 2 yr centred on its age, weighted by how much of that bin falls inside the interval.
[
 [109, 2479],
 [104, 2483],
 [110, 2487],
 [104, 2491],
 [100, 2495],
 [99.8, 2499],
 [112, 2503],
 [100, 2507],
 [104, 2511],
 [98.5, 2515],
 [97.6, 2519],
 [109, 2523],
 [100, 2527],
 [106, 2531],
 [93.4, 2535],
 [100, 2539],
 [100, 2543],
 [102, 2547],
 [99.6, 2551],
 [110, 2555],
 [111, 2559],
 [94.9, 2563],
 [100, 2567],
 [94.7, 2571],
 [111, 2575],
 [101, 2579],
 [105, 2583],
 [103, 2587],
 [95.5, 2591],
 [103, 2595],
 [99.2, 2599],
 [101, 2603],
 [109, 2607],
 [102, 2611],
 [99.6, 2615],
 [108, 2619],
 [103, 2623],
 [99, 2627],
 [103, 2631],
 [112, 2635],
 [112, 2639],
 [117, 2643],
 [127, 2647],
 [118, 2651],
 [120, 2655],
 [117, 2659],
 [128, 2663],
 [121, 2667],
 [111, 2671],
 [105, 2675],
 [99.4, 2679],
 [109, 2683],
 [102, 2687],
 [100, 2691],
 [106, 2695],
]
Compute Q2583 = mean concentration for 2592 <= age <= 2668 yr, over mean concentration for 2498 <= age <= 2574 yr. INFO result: 1.1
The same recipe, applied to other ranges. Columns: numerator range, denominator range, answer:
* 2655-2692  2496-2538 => 1.09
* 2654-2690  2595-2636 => 1.08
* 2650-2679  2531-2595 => 1.14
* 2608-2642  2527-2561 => 1.03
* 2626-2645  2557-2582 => 1.07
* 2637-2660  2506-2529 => 1.17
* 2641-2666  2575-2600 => 1.19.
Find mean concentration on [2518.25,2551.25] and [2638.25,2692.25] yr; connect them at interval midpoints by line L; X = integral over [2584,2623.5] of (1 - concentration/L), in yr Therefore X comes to 1.93 yr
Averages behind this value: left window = 101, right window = 114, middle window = 102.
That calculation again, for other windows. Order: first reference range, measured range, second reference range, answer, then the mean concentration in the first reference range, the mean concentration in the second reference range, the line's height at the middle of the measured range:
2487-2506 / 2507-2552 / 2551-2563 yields 1.9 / 104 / 106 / 105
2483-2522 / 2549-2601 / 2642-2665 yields 4.5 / 103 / 121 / 112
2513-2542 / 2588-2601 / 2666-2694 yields 0.4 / 101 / 106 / 103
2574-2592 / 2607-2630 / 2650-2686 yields 1.0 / 103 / 114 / 108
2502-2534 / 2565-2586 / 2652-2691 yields 0.8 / 103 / 112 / 106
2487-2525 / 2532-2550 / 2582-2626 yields 0.6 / 103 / 102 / 103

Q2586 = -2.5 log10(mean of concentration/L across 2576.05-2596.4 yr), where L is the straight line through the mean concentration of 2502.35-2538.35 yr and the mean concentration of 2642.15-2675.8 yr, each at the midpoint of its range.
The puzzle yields 0.082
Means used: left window 102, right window 119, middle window 102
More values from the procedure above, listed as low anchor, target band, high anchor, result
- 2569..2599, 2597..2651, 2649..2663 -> 0.04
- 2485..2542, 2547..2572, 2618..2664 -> 0.05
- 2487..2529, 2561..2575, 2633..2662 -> 0.11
